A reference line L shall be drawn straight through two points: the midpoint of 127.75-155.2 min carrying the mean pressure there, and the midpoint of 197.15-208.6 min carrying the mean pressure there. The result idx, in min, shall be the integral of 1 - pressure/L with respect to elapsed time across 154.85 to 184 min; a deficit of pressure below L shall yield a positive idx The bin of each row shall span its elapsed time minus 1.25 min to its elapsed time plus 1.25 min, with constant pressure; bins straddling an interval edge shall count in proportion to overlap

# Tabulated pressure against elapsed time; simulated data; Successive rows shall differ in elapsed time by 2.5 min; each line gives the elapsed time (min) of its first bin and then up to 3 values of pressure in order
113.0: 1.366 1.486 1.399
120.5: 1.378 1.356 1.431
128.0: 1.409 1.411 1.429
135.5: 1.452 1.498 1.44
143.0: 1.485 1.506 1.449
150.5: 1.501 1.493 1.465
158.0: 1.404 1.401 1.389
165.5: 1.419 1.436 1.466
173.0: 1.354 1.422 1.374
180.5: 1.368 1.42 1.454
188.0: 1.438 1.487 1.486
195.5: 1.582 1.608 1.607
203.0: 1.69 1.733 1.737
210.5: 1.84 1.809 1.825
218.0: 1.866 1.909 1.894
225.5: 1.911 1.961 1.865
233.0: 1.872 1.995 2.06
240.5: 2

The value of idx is 2.80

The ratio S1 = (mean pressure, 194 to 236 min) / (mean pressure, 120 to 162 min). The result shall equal 1.2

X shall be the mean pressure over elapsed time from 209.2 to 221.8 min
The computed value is 1.85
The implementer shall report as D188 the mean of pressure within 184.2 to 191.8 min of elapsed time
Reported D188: 1.46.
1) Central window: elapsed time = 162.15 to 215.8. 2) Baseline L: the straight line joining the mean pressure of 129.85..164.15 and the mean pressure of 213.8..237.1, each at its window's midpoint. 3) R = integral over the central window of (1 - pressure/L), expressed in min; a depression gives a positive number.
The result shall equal 4.95 min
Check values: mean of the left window 1.45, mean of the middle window 1.54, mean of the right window 1.9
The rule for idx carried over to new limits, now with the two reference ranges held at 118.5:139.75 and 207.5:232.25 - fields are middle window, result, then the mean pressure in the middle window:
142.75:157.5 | 0.4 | 1.48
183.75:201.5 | 2.2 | 1.52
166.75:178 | 1.5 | 1.41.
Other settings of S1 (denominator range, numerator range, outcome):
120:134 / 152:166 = 1.02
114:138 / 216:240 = 1.36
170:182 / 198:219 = 1.26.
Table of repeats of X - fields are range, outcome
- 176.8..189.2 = 1.41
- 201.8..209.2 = 1.72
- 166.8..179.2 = 1.41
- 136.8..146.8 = 1.48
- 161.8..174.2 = 1.41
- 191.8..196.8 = 1.54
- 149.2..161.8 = 1.45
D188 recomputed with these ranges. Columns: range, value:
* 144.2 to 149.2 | 1.48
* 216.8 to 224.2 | 1.89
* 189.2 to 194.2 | 1.49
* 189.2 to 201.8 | 1.55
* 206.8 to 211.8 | 1.79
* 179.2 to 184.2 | 1.39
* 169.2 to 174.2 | 1.41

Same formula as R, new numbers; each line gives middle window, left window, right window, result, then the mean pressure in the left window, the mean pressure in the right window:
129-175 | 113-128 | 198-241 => 3.0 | 1.41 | 1.85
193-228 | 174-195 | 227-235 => -1.4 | 1.44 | 1.91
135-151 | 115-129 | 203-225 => 0.3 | 1.41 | 1.82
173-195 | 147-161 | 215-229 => 2.9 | 1.45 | 1.9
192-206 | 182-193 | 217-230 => -0.1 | 1.45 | 1.91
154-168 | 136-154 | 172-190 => 0.3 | 1.48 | 1.41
